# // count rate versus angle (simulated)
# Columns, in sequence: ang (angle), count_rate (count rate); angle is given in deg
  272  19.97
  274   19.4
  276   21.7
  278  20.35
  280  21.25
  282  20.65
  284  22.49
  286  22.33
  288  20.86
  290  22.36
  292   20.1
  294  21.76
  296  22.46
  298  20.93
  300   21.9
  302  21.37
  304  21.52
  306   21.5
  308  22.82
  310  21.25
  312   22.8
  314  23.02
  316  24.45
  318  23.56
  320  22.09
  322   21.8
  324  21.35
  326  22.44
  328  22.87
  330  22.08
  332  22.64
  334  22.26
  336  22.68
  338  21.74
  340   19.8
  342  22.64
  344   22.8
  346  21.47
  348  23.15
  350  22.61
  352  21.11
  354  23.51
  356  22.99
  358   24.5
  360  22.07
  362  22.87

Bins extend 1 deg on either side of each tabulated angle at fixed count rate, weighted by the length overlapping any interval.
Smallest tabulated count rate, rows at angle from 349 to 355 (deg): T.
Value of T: 21.11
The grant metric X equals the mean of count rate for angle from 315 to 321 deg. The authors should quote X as 23.4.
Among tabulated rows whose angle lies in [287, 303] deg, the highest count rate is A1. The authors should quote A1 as 22.46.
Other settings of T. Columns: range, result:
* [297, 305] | 20.93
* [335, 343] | 19.8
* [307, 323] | 21.25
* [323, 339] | 21.35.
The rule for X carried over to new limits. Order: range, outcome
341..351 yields 22.5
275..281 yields 21.1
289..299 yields 21.5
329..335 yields 22.3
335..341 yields 21.4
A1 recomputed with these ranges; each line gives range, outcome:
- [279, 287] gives 22.49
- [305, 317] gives 24.45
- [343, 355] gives 23.51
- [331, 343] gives 22.68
